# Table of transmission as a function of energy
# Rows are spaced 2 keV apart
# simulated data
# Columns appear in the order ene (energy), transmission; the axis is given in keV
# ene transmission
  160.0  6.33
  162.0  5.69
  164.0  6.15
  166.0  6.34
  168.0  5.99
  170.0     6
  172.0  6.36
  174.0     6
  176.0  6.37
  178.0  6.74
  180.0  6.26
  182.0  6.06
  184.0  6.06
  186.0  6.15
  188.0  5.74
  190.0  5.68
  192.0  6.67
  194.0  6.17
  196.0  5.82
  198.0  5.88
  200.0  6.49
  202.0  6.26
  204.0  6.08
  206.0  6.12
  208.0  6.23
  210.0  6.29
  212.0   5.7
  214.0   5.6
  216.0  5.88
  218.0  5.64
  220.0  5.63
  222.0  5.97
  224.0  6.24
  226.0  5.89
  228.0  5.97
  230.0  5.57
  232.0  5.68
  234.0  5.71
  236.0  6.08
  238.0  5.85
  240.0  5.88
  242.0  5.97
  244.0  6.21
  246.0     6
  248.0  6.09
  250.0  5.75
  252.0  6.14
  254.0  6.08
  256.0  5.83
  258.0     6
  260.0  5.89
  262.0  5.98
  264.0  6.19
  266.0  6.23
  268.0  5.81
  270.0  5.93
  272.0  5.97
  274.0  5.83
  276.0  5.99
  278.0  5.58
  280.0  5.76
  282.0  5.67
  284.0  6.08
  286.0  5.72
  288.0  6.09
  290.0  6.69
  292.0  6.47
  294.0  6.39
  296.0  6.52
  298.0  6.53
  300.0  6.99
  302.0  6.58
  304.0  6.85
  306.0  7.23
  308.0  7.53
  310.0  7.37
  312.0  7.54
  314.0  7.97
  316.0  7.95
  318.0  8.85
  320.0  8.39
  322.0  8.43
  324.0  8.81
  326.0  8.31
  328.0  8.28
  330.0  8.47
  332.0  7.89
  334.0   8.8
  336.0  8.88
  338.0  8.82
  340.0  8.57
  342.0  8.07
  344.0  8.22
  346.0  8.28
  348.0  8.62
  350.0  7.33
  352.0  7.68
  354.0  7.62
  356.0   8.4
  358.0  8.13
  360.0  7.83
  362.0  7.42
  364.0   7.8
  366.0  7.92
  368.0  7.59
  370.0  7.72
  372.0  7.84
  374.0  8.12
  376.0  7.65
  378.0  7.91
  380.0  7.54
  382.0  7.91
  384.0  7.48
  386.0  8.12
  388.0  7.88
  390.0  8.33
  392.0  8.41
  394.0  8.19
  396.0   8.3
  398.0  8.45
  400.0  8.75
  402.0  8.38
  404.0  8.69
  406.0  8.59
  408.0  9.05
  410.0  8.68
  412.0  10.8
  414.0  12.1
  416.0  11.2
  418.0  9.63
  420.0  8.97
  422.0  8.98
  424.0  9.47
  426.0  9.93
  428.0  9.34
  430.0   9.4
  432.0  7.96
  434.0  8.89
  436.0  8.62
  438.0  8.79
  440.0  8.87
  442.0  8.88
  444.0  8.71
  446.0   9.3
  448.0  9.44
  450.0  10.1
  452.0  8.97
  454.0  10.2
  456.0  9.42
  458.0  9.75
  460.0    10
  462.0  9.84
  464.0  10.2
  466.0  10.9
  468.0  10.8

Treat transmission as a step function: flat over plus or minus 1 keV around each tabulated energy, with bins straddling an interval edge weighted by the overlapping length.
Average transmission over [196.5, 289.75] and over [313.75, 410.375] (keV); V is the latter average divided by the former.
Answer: 1.38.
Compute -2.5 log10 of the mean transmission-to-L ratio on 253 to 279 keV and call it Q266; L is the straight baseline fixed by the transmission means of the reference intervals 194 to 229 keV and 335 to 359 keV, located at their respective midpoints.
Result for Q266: 0.158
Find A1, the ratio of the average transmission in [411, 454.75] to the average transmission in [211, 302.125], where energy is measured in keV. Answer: 1.58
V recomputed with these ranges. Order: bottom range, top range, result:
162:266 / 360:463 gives 1.46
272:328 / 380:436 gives 1.28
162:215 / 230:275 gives 0.97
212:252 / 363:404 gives 1.37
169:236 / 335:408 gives 1.35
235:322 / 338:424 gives 1.31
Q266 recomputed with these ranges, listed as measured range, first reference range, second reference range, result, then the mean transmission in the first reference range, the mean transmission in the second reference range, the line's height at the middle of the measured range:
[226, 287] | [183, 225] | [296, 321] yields 0.139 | 6.01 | 7.44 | 6.73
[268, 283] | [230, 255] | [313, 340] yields 0.189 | 5.94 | 8.45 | 6.93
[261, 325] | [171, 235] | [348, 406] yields 0.050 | 6.03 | 8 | 7.05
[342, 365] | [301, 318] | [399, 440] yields 0.034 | 7.46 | 9.3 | 8.2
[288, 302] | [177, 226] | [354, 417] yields 0.109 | 6.05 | 8.41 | 7.25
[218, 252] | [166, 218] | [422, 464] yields 0.129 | 6.1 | 9.31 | 6.65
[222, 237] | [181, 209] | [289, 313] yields 0.084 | 6.1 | 6.89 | 6.36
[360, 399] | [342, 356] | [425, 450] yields 0.059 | 8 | 9.05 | 8.36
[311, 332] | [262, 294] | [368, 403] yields -0.208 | 6.01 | 8.04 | 6.83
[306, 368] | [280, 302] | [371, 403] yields -0.140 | 6.3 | 8.08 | 7.15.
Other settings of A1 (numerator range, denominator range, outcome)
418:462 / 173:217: 1.52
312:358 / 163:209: 1.34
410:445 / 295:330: 1.23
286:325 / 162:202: 1.19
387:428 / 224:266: 1.54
